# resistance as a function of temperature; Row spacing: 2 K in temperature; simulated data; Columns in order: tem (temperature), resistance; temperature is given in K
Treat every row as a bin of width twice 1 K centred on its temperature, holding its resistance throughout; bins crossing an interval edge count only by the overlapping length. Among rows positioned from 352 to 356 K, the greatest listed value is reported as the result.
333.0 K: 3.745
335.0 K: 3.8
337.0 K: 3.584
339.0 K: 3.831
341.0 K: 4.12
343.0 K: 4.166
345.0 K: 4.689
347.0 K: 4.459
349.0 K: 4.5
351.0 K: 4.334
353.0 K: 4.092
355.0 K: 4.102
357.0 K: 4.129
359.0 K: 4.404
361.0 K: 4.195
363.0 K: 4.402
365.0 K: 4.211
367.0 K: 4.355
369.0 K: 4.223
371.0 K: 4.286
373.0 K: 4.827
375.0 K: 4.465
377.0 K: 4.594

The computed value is 4.102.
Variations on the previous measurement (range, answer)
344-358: 4.689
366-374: 4.827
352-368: 4.404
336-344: 4.166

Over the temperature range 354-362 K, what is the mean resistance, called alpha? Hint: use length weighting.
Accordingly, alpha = 4.21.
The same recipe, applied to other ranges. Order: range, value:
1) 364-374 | 4.38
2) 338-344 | 4.04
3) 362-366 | 4.31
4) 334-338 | 3.69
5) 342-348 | 4.44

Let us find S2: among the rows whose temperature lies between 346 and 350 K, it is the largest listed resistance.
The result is 4.5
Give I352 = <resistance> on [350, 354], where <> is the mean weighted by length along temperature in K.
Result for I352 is 4.21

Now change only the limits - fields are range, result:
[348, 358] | 4.23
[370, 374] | 4.56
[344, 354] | 4.41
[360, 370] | 4.28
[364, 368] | 4.28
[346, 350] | 4.48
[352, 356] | 4.1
